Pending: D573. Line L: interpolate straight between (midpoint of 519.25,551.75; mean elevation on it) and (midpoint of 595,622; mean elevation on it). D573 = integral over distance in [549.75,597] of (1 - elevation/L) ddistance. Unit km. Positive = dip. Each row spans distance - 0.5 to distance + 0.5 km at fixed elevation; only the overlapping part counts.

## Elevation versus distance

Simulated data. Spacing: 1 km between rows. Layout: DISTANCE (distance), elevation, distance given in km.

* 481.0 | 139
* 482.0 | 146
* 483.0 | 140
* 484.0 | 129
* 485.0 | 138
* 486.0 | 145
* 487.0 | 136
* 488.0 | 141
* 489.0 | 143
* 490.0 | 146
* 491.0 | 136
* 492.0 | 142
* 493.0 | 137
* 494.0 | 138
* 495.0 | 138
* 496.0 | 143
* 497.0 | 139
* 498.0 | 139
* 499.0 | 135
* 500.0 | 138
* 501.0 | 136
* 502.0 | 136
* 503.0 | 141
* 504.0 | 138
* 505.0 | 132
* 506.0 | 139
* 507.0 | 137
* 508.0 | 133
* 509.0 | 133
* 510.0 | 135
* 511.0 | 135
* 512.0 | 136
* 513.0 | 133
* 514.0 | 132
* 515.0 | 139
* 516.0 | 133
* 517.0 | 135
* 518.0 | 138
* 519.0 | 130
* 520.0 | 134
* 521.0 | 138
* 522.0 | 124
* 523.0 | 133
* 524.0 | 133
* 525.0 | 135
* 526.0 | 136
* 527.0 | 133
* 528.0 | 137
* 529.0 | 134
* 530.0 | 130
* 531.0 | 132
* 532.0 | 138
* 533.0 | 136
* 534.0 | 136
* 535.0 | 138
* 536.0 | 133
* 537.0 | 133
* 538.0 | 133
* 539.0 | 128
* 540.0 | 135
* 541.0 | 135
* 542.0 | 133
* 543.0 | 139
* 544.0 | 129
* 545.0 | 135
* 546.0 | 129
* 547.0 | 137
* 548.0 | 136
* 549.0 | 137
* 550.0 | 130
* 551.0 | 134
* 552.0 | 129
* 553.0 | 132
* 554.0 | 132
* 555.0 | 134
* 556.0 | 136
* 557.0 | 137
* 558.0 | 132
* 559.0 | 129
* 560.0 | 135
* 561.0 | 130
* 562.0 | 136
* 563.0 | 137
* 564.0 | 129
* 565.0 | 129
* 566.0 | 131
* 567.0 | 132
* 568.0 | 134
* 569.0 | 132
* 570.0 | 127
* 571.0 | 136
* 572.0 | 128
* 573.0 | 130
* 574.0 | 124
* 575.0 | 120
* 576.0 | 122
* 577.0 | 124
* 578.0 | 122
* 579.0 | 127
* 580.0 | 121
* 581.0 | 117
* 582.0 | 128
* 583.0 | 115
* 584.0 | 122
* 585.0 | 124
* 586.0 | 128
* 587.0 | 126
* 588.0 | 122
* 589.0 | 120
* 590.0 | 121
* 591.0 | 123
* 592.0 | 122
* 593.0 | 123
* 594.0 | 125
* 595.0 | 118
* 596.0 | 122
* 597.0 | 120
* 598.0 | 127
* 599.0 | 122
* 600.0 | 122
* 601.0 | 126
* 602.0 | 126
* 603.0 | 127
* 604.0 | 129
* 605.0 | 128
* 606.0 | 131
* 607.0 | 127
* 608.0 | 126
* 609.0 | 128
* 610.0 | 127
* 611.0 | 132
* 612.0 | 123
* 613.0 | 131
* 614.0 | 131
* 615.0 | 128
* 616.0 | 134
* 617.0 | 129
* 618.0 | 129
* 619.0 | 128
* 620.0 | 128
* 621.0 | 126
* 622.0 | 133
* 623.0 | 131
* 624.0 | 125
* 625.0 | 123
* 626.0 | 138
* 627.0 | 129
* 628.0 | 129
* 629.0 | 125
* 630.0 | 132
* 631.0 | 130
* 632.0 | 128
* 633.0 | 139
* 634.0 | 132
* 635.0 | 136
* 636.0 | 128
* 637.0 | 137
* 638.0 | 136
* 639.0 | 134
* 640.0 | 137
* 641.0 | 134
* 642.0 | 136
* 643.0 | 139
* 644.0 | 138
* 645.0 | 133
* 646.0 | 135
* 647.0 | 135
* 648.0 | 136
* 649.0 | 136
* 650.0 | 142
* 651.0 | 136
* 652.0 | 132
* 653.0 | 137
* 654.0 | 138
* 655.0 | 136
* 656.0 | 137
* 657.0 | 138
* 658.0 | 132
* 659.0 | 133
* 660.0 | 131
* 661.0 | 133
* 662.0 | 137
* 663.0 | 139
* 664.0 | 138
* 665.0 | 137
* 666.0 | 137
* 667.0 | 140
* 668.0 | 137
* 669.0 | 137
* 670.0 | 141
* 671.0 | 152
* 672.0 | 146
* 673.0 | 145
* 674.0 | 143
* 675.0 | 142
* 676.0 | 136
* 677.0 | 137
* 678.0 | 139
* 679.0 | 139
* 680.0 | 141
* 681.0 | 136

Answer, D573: 1.11 km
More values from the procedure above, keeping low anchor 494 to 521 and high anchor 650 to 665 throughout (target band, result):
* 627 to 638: 0.3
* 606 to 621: 0.8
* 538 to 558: 0.4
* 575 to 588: 1.3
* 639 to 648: 0.0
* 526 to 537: 0.1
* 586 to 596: 1.0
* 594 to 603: 0.8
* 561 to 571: 0.3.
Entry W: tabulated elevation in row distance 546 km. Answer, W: 129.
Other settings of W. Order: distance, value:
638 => 136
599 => 122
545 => 135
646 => 135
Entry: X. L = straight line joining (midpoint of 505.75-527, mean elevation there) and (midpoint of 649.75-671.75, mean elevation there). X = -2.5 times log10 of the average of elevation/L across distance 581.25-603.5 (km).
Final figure 0.11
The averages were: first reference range 134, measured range 123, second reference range 137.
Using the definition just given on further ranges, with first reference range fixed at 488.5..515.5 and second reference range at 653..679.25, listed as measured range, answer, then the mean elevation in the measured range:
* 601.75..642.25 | 0.064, 130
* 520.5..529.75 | 0.032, 134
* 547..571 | 0.040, 133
